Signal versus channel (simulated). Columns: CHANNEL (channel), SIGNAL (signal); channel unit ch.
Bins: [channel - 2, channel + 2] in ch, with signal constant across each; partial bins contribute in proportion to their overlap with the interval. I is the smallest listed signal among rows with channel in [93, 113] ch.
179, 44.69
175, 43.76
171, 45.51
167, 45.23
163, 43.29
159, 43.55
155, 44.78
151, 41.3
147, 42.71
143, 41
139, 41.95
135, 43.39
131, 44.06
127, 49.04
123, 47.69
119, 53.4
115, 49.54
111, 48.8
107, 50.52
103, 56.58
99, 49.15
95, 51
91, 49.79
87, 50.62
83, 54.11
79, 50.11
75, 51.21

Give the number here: 48.8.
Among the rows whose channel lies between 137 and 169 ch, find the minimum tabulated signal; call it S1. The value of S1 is 41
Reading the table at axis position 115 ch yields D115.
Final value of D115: 49.54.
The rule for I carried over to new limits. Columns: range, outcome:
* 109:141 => 41.95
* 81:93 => 49.79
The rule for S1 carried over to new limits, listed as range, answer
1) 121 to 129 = 47.69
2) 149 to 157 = 41.3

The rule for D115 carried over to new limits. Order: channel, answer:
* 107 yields 50.52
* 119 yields 53.4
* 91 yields 49.79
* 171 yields 45.51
